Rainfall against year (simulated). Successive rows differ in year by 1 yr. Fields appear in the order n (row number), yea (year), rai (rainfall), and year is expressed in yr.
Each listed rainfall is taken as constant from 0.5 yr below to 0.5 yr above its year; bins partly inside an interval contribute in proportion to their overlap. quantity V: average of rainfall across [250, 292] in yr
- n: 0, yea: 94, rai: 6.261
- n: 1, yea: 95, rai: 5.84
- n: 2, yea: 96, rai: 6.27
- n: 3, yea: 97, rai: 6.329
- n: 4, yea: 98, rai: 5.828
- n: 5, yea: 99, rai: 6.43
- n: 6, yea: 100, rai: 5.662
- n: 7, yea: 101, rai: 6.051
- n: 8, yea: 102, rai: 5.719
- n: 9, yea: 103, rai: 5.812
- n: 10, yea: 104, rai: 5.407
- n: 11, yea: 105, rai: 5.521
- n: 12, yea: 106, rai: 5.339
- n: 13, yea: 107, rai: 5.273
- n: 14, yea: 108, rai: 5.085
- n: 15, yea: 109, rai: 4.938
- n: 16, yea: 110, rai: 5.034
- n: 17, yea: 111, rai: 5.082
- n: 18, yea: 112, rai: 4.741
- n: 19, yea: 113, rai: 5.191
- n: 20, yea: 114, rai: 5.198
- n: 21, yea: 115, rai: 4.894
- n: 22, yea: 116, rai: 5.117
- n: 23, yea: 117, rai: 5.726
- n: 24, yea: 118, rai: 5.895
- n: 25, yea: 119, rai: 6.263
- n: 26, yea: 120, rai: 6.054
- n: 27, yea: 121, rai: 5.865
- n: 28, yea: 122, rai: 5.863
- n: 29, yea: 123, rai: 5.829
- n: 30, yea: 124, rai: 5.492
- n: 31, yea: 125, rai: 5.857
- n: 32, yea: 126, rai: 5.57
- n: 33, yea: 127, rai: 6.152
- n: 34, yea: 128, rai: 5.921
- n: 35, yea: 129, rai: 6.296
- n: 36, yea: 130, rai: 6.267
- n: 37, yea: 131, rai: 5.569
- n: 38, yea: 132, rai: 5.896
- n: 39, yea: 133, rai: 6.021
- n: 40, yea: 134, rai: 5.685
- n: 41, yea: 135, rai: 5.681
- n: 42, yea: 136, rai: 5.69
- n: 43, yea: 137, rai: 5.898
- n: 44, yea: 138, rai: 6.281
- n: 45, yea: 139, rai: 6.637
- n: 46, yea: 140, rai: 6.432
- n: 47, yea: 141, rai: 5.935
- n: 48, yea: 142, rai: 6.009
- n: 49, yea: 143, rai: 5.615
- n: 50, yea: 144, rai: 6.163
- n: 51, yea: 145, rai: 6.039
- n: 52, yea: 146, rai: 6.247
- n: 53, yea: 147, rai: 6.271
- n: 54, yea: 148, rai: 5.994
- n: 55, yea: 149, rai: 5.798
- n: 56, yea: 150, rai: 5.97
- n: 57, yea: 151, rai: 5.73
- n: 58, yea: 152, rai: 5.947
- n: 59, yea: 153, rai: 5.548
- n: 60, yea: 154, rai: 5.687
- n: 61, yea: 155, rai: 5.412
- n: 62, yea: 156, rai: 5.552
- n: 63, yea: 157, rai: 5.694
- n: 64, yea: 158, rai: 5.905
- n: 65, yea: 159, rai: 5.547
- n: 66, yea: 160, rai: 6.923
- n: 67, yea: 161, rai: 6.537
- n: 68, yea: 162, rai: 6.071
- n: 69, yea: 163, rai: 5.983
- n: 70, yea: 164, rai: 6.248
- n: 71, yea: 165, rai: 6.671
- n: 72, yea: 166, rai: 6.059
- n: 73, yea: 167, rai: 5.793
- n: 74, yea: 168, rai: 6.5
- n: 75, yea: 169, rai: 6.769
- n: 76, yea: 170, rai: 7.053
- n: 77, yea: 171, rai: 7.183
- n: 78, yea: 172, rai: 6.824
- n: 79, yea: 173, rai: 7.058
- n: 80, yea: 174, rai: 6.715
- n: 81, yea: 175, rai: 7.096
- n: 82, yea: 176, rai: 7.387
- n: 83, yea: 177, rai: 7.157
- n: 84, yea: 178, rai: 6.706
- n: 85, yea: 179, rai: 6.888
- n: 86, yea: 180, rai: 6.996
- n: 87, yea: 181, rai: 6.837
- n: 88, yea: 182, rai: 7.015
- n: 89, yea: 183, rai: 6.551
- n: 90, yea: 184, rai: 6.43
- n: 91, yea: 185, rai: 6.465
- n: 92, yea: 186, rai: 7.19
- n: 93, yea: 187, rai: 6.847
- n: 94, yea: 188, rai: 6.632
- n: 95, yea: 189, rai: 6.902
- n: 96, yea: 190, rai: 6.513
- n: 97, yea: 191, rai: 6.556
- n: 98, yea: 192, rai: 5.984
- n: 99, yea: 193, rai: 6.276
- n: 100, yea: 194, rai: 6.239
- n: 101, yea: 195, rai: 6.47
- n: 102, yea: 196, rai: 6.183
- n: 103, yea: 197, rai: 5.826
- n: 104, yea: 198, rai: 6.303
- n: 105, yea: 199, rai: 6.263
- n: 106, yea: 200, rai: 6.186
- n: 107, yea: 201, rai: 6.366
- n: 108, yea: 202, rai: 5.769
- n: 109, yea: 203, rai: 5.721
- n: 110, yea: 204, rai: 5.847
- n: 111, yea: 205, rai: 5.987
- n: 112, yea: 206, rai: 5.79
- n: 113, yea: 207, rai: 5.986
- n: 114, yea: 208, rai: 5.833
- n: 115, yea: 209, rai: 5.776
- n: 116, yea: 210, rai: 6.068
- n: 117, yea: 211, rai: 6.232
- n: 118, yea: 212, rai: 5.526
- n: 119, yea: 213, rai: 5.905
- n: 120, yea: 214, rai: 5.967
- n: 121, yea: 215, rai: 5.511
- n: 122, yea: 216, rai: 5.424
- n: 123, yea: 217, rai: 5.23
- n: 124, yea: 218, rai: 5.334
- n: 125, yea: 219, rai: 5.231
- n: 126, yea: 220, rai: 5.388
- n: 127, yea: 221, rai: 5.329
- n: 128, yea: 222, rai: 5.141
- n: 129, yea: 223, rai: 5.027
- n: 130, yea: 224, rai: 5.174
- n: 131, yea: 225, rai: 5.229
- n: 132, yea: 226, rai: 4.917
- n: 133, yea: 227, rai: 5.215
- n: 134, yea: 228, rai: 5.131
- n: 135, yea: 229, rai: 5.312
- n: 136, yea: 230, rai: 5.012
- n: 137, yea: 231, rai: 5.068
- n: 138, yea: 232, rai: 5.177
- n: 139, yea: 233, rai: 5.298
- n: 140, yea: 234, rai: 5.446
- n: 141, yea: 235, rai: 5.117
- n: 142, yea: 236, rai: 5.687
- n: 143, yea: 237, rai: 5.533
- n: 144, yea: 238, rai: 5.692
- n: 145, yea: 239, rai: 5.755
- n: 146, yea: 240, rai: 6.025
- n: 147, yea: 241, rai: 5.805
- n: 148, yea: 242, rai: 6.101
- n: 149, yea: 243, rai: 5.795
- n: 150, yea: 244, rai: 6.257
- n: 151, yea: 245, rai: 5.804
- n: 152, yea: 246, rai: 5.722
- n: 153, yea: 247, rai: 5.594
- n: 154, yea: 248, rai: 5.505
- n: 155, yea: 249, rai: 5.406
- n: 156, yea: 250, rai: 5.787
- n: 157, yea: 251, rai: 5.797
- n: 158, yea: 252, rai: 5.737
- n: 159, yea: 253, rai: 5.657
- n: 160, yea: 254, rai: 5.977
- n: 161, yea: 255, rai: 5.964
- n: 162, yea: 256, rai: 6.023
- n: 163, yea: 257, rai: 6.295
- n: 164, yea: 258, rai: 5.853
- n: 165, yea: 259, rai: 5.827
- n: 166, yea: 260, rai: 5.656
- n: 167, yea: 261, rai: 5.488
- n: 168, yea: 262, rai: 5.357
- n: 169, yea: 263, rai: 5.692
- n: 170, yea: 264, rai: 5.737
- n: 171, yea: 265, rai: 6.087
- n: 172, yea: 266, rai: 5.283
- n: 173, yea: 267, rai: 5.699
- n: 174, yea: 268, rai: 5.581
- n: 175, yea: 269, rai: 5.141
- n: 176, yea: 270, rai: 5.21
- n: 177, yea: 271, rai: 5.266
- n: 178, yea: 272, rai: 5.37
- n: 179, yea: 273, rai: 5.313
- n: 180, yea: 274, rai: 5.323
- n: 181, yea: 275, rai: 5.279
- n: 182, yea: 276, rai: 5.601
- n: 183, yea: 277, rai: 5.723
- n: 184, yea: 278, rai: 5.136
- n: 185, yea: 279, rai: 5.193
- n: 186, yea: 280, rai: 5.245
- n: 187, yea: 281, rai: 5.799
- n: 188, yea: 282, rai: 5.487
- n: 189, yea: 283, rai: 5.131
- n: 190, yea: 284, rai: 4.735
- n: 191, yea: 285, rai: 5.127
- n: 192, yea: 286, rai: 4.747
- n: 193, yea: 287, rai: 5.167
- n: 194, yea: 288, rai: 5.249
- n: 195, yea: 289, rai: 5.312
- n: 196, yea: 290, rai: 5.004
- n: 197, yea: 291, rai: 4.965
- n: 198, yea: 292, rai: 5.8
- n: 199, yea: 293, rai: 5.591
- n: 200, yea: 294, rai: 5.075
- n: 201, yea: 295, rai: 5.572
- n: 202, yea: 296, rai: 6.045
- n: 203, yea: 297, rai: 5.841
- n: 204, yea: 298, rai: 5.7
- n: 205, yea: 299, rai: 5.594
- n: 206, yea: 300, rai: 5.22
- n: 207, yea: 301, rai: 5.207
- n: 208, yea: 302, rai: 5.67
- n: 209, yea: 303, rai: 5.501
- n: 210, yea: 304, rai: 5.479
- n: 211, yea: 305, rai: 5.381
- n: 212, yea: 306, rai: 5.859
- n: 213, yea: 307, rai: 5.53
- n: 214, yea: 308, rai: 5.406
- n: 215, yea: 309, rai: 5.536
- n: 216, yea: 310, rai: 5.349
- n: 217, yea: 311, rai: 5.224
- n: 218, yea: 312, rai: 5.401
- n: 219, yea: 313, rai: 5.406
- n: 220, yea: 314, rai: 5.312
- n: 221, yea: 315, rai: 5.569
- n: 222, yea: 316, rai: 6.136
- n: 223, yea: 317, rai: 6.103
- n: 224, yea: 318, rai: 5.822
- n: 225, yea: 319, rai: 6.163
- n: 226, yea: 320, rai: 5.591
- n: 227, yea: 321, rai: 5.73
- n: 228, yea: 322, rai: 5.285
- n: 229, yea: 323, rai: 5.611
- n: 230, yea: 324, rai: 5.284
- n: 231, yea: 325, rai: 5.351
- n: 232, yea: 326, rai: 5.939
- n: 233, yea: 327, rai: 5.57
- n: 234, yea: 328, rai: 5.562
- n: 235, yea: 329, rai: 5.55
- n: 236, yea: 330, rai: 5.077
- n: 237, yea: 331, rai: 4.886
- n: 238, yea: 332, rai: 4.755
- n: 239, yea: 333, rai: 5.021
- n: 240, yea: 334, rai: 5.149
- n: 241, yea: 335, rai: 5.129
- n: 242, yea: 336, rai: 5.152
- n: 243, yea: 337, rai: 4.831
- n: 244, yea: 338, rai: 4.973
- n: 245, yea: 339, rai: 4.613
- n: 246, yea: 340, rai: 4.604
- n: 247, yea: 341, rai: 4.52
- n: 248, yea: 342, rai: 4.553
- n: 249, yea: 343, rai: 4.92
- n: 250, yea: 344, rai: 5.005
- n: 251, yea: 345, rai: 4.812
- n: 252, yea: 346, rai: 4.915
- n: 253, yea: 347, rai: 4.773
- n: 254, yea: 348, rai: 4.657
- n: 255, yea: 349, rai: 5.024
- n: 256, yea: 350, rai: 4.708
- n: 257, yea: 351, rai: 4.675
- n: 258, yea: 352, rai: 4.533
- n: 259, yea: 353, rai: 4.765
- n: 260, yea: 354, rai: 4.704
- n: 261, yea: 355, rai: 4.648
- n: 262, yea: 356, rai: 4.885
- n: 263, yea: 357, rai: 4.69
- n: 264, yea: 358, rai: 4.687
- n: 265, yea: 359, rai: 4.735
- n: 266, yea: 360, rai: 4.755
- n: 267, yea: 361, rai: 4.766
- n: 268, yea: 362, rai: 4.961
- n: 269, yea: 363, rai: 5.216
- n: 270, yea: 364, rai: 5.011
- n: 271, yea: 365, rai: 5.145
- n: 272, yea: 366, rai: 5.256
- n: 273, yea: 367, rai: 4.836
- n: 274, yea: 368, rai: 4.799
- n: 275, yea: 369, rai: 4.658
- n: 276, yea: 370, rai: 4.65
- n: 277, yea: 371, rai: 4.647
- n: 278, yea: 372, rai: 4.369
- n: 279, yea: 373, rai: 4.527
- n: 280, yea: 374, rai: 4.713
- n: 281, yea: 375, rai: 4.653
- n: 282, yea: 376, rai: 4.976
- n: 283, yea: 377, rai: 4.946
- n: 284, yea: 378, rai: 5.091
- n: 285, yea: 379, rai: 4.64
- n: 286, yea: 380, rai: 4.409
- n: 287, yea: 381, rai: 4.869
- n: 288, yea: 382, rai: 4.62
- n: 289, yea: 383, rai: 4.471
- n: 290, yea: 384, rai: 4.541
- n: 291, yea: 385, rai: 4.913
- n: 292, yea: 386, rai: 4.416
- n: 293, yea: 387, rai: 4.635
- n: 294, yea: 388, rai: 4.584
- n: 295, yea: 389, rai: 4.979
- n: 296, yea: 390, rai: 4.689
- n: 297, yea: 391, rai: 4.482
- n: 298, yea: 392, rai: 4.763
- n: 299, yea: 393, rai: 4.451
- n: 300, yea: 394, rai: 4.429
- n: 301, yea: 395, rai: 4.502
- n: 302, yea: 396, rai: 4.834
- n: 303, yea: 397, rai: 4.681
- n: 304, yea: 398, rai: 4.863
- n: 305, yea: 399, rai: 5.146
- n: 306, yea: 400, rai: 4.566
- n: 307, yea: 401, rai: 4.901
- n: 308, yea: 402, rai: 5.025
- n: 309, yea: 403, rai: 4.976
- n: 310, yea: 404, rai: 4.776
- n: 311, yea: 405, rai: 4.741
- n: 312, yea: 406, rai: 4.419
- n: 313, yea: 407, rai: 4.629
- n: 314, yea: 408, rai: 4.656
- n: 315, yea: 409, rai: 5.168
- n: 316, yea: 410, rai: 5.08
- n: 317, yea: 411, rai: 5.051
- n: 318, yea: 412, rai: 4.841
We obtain 5.48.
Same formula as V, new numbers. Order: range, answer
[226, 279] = 5.57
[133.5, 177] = 6.2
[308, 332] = 5.52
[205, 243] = 5.51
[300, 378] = 5.1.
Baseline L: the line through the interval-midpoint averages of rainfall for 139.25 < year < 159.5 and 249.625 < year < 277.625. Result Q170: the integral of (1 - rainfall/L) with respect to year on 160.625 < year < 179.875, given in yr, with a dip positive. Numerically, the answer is -2.8 yr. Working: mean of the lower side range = 5.88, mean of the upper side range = 5.63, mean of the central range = 6.68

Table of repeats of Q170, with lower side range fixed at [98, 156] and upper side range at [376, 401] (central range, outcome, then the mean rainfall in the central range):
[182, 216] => -4.5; 6.19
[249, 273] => -2.1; 5.66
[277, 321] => -3.5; 5.46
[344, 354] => 0.2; 4.77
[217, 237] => 0.4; 5.23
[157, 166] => -0.9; 6.2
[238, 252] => -1.4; 5.79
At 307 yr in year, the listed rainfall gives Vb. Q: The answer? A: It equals 5.53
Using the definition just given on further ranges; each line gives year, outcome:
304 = 5.479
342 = 4.553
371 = 4.647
